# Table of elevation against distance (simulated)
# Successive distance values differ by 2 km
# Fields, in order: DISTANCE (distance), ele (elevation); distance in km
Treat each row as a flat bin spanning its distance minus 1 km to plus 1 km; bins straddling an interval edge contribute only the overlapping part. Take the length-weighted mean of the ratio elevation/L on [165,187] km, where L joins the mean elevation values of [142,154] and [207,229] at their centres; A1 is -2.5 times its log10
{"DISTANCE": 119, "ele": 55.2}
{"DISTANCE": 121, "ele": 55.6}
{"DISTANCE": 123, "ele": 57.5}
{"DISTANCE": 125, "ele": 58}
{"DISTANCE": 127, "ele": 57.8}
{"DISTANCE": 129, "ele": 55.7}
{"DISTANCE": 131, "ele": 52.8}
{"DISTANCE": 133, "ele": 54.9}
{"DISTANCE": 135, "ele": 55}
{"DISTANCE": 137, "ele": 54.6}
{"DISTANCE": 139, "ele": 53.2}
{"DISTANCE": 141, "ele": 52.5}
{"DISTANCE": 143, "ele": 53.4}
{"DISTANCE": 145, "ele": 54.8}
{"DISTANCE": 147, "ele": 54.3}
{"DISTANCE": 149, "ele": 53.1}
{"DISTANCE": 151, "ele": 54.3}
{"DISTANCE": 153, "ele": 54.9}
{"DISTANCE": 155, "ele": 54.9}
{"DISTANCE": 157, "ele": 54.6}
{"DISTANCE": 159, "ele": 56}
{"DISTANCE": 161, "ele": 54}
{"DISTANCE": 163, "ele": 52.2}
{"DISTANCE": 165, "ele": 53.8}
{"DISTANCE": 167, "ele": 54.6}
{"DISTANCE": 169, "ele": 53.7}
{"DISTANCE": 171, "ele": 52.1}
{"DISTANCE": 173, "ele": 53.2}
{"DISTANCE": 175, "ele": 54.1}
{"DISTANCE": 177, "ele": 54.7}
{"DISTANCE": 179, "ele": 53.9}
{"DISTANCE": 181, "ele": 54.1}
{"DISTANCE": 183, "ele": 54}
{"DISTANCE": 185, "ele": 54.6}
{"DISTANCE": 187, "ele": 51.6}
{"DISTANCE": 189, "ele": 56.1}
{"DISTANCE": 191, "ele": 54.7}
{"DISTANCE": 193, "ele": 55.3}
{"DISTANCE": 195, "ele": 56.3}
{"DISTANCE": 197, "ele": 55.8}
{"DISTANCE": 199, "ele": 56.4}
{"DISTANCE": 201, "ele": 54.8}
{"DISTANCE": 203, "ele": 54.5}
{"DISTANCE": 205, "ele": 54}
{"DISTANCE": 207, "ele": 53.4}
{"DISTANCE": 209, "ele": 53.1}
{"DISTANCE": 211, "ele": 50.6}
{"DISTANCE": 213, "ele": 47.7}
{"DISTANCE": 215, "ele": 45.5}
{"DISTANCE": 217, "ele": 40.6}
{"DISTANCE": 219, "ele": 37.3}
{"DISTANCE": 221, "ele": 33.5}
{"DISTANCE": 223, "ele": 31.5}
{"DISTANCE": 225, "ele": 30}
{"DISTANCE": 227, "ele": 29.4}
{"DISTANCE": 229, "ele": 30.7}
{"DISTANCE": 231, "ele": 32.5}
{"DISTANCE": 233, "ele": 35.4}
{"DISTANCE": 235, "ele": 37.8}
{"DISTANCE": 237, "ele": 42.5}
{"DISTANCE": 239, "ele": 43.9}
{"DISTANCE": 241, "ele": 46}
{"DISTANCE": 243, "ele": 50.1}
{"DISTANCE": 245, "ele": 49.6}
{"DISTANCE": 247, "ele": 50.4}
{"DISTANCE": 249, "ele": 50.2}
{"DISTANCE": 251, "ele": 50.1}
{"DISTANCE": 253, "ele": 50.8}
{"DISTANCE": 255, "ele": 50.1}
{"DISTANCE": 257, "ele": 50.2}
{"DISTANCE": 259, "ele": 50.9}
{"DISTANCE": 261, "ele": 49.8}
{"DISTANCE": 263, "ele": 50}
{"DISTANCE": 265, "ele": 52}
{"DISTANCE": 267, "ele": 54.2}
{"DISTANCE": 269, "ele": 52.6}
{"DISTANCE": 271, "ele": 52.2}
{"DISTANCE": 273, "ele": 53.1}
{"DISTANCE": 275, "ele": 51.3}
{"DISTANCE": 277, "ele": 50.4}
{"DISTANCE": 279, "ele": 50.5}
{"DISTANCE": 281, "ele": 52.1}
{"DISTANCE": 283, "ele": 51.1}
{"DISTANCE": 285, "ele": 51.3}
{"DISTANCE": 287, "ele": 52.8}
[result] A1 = -0.11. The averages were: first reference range 54.1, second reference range 40.1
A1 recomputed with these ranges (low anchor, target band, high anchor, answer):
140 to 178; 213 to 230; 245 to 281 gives 0.418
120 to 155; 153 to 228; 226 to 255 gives -0.034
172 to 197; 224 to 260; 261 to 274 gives 0.214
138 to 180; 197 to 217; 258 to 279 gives 0.023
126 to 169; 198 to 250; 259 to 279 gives 0.197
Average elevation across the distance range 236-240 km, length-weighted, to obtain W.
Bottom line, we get 43.2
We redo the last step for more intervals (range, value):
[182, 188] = 53.4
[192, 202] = 55.7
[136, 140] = 53.9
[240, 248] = 49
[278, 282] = 51.3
